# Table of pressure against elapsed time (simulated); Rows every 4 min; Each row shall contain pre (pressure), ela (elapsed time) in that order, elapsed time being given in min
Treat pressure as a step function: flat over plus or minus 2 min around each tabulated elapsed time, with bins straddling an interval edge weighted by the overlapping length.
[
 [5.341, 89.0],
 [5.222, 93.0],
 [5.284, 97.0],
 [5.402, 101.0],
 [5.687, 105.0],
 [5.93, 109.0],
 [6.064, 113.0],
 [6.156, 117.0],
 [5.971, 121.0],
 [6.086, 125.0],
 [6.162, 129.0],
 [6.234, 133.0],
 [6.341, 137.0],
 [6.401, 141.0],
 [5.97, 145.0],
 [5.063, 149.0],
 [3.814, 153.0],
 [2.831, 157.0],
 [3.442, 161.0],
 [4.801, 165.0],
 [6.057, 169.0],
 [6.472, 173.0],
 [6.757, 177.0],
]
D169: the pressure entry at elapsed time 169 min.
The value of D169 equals 6.057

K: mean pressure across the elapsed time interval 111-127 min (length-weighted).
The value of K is 6.07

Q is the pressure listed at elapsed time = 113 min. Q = 6.064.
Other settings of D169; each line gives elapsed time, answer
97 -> 5.284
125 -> 6.086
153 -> 3.814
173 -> 6.472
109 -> 5.93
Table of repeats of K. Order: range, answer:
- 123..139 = 6.21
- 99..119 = 5.85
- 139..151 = 5.81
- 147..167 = 3.99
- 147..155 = 4.44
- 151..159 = 3.32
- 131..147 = 6.24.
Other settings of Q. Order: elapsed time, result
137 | 6.341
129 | 6.162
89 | 5.341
